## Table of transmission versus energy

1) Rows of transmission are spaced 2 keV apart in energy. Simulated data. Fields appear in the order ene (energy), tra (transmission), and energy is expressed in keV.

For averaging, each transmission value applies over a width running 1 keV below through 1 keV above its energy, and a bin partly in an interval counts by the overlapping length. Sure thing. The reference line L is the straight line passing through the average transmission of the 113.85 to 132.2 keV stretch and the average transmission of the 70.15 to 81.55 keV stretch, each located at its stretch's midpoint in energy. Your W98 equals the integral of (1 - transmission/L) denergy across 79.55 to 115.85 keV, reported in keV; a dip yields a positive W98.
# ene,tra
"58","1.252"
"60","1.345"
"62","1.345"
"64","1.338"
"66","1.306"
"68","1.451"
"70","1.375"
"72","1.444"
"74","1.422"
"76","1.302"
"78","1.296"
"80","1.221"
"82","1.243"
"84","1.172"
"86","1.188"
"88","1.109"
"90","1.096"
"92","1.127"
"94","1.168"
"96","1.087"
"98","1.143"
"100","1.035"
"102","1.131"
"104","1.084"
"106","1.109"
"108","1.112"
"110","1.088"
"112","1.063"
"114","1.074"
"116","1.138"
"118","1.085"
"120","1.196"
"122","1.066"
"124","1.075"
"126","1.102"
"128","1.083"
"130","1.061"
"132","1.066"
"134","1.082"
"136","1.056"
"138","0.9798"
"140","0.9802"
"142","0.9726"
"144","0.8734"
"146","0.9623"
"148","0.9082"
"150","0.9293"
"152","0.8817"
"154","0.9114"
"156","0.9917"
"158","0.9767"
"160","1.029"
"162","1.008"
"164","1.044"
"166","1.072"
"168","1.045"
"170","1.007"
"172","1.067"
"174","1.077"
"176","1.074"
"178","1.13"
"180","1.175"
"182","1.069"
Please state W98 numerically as 3.0 keV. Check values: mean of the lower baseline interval 1.34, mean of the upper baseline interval 1.1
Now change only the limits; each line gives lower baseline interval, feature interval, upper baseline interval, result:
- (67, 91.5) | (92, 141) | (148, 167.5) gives 2.01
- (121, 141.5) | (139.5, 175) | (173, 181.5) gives 3.30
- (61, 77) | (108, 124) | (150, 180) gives 1.35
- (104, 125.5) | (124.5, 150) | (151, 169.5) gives 0.99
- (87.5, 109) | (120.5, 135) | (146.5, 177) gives -0.30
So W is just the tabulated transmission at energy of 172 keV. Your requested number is 1.067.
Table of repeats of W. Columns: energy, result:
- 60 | 1.345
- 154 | 0.9114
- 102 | 1.131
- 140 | 0.9802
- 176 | 1.074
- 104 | 1.084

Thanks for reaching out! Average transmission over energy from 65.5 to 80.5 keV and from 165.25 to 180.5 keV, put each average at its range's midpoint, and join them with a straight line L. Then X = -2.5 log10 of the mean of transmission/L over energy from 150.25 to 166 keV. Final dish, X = 0.14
